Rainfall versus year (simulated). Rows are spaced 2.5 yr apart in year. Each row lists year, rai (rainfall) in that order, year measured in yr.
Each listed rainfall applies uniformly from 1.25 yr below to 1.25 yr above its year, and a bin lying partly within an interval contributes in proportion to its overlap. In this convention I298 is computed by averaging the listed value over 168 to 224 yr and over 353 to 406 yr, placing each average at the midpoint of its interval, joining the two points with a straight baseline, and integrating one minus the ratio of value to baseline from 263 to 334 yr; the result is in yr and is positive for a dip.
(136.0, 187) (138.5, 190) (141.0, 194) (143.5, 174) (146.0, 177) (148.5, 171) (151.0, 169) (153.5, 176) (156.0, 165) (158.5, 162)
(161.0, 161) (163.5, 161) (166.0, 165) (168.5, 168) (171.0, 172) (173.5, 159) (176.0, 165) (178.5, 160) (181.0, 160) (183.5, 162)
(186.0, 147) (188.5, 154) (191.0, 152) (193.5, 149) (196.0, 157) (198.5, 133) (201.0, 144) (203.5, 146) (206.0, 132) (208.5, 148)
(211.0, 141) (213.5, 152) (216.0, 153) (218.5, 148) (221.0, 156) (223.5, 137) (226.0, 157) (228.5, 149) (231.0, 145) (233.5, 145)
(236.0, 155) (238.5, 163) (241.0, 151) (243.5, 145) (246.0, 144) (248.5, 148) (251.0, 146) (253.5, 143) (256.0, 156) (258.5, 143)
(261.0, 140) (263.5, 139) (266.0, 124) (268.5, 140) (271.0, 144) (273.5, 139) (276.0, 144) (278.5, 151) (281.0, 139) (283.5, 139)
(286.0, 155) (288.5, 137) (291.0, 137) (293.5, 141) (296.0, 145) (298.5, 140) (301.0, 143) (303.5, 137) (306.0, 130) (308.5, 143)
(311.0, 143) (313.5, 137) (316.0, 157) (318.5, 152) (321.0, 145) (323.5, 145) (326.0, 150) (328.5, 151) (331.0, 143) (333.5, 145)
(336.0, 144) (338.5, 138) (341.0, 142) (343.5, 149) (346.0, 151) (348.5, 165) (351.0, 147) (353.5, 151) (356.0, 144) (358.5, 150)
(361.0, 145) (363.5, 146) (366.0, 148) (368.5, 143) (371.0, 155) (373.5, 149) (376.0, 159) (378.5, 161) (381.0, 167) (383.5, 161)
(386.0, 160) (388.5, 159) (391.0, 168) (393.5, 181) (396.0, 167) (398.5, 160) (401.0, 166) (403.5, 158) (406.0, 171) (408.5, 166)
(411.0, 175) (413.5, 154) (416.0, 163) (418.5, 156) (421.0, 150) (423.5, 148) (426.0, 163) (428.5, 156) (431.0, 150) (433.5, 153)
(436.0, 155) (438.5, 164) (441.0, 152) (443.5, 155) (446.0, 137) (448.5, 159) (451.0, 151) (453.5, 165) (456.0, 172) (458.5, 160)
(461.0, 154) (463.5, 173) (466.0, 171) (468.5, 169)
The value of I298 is 5.7 yr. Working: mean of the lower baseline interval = 152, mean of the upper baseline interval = 157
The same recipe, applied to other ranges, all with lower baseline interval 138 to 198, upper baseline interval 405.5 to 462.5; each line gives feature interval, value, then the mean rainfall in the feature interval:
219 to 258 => 3.27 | 149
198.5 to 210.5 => 1.64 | 141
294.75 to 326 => 3.41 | 143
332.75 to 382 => 3.01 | 150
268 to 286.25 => 2.07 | 143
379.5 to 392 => -0.31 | 163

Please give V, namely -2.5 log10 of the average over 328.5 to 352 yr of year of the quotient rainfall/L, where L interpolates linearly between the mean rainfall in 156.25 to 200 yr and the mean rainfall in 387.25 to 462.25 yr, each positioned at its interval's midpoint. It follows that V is 0.08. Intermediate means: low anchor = 158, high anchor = 160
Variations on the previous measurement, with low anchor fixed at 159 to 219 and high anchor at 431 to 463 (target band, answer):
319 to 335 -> 0.062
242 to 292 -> 0.087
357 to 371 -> 0.061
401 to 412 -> -0.074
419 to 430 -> 0.014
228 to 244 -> 0.026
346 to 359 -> 0.029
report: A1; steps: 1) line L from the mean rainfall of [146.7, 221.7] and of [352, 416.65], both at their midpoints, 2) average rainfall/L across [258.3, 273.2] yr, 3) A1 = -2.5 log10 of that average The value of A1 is 0.14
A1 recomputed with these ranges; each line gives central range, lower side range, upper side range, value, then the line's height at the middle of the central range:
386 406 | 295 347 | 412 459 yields -0.093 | 152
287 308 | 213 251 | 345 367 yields 0.080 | 150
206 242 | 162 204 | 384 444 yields 0.055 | 157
